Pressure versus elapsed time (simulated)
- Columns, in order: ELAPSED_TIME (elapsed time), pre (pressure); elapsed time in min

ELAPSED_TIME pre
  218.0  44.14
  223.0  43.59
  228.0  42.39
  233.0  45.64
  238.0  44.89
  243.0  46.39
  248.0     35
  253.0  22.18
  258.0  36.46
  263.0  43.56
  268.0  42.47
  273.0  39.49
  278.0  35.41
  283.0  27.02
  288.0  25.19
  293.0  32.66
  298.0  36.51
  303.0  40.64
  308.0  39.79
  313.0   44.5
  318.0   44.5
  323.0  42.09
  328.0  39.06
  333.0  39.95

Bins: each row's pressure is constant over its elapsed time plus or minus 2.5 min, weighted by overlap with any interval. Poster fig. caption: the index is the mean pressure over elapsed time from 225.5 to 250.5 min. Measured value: 42.9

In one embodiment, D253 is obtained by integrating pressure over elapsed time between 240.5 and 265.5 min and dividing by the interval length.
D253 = 36.7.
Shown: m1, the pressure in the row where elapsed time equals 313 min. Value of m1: 44.5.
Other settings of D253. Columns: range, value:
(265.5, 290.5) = 33.9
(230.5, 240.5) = 45.3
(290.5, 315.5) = 38.8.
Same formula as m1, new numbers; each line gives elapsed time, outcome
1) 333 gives 39.95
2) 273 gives 39.49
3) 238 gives 44.89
